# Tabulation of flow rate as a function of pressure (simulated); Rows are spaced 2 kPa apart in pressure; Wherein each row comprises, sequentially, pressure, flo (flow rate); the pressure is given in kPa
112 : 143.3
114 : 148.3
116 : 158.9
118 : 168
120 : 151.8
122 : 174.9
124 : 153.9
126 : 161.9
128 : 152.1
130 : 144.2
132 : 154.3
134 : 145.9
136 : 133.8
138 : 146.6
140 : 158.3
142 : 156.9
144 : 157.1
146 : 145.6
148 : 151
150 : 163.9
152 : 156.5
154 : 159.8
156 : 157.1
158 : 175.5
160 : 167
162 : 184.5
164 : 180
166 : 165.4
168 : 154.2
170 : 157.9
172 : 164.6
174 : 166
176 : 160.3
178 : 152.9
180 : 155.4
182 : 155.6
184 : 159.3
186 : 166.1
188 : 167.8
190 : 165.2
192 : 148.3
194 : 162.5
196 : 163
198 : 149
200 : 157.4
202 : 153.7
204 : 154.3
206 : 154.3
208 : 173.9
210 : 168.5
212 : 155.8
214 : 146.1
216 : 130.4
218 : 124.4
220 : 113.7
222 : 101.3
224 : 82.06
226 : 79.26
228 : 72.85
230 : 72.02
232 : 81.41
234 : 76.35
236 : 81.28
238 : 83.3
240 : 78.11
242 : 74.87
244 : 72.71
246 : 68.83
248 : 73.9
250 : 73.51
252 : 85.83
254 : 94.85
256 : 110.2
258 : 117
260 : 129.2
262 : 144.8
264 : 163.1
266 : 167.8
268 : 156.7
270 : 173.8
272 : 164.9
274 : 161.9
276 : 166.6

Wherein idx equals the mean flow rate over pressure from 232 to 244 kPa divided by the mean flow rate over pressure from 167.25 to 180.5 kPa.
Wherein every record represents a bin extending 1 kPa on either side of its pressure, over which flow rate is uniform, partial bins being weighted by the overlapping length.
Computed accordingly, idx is 0.49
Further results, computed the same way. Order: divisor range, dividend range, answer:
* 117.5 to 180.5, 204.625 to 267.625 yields 0.69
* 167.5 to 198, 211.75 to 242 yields 0.60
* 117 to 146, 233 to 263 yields 0.59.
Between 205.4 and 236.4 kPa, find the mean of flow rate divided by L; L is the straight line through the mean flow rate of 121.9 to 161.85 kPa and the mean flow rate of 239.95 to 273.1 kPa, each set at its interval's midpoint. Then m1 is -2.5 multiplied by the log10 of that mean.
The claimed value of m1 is 0.14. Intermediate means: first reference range 156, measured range 113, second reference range 116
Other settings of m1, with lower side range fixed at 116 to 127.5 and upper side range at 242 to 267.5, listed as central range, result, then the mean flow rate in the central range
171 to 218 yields -0.188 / 157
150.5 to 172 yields -0.141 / 166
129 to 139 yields 0.083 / 145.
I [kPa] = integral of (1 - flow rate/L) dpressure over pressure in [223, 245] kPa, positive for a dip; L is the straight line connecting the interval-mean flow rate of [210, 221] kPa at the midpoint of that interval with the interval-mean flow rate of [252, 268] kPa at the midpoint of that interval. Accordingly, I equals 9.3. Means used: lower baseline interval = 137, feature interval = 77.7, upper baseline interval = 131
